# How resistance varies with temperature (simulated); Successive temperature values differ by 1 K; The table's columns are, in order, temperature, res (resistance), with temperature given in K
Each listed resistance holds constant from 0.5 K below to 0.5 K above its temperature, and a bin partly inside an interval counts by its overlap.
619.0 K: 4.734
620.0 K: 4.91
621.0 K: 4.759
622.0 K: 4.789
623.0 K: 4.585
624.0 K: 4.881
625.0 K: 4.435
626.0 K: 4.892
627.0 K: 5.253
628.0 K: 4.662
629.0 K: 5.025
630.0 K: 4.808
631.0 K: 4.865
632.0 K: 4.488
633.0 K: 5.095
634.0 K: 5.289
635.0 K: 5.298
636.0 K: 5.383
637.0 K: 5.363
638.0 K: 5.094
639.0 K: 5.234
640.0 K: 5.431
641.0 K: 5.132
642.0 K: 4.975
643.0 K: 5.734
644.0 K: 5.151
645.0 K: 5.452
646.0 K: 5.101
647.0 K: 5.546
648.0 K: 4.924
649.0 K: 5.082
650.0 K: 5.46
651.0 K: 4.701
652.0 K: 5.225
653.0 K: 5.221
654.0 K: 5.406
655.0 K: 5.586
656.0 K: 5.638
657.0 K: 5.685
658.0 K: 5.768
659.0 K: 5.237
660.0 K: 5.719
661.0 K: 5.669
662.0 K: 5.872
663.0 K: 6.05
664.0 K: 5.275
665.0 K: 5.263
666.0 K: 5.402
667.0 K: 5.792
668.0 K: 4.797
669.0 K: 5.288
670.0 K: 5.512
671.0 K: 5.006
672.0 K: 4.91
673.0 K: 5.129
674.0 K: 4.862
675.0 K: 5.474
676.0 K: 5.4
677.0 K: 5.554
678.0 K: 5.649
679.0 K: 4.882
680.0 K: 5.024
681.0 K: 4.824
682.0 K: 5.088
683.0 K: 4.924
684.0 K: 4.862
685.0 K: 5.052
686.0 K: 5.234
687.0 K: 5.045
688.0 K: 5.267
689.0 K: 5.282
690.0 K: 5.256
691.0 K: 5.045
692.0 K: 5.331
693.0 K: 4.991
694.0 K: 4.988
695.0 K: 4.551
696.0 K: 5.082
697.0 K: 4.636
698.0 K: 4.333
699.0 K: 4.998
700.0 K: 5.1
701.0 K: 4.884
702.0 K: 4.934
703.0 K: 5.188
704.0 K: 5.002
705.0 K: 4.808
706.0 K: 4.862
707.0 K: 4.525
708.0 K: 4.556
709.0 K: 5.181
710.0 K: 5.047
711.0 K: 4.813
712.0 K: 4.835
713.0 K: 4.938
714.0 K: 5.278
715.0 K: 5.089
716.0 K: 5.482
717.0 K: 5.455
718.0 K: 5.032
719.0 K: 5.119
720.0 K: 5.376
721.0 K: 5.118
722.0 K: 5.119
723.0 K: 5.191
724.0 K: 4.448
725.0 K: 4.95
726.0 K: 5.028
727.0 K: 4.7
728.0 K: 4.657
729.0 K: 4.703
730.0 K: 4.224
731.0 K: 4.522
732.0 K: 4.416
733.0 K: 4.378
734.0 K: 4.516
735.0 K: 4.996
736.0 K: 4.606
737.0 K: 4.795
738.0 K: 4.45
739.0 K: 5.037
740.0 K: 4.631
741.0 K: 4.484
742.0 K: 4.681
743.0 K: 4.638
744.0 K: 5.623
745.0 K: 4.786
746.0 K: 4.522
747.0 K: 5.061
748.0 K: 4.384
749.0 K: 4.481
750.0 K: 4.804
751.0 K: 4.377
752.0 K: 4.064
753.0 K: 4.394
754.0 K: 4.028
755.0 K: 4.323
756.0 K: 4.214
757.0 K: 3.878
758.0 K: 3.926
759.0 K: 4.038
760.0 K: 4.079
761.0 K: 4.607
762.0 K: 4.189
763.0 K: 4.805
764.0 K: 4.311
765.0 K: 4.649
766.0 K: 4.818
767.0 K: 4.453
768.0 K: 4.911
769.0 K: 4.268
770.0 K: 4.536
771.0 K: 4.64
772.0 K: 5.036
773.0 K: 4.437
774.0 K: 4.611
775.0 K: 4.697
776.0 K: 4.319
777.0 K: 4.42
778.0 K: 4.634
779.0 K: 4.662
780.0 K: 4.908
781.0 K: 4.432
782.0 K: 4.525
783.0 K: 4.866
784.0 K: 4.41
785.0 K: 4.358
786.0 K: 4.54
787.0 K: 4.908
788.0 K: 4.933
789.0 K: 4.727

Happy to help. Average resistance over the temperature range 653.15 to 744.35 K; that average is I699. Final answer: 5.06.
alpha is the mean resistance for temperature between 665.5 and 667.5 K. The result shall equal 5.6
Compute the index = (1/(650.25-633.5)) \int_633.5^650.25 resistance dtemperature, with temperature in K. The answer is 5.27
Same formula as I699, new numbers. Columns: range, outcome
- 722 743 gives 4.68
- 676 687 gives 5.12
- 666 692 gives 5.17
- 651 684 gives 5.33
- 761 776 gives 4.59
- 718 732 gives 4.85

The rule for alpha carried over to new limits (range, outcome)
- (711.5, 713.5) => 4.89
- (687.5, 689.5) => 5.27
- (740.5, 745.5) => 4.84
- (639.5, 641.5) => 5.28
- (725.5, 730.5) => 4.66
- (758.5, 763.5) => 4.34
